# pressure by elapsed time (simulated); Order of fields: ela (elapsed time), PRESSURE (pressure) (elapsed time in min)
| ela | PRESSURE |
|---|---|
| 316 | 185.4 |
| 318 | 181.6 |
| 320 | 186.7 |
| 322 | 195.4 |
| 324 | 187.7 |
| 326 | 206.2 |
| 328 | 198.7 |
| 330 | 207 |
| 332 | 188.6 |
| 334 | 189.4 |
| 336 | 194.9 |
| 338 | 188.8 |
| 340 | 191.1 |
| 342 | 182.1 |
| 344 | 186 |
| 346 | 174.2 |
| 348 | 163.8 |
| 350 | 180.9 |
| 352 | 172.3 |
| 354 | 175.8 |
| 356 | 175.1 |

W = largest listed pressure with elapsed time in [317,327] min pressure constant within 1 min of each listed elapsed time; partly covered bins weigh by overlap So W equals 206.2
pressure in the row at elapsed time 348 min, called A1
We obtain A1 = 163.8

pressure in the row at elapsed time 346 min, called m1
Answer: 174.2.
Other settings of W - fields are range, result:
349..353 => 180.9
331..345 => 194.9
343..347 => 186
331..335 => 189.4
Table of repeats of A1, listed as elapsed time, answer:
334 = 189.4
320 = 186.7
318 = 181.6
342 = 182.1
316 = 185.4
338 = 188.8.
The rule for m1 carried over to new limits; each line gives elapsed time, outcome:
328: 198.7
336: 194.9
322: 195.4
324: 187.7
